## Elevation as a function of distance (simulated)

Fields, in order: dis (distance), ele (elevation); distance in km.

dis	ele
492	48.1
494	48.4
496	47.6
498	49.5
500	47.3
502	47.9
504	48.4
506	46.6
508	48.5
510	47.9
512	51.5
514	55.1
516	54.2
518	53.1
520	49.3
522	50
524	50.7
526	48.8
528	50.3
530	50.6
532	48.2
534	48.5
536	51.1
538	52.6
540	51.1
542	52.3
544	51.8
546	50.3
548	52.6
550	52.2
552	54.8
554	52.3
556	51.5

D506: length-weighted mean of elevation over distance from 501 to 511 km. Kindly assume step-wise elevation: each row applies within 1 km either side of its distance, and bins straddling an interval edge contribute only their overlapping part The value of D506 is 47.9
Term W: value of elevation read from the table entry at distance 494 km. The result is 48.4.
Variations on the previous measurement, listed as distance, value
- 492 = 48.1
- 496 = 47.6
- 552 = 54.8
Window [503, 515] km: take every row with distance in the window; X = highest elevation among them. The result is 55.1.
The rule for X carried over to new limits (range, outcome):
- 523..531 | 50.7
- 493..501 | 49.5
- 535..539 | 52.6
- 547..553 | 54.8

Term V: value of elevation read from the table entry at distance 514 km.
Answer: 55.1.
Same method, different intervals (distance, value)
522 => 50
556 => 51.5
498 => 49.5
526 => 48.8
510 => 47.9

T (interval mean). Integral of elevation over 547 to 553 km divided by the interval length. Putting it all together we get 53.2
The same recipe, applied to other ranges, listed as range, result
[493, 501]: 48.2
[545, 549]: 51.5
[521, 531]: 50.1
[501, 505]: 48.1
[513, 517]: 54.7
